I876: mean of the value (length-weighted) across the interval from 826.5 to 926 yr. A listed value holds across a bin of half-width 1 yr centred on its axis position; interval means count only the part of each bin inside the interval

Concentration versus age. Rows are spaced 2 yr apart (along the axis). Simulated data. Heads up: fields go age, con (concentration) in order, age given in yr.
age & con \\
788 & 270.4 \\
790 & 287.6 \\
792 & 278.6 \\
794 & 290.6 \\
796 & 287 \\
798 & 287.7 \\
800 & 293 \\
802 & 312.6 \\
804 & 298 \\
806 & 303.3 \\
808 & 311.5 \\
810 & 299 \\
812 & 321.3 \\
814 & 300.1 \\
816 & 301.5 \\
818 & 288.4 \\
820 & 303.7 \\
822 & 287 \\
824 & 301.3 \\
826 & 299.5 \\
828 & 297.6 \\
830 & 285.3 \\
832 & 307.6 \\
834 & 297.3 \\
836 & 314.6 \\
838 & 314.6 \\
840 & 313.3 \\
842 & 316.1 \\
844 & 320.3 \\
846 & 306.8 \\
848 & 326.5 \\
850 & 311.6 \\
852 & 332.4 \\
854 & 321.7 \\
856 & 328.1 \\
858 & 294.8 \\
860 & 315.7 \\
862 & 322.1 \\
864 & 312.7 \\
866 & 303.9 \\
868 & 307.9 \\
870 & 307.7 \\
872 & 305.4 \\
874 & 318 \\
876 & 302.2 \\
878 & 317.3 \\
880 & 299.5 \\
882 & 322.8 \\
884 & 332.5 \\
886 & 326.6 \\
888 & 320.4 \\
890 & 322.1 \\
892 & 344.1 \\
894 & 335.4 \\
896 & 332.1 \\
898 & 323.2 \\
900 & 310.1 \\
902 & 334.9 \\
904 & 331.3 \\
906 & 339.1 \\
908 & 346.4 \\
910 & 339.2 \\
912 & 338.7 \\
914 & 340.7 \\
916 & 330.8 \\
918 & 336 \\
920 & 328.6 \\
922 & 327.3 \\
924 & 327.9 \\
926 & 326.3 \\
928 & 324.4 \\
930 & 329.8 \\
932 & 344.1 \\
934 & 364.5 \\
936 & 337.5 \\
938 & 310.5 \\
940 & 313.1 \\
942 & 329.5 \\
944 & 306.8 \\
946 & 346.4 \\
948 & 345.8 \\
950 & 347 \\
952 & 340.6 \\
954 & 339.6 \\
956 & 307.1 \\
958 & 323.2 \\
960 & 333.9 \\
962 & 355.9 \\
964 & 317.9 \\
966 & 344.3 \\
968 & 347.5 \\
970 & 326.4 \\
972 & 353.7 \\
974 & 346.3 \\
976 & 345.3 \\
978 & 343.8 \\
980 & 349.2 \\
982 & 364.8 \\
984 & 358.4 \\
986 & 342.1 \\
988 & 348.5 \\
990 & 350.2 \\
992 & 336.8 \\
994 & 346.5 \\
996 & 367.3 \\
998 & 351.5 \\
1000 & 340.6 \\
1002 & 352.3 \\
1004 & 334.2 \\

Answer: 320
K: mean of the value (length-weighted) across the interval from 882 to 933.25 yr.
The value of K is 332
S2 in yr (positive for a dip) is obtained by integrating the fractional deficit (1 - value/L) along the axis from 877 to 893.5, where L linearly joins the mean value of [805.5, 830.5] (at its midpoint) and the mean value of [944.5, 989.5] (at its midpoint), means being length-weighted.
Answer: -0.23 yr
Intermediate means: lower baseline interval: 300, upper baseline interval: 342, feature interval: 324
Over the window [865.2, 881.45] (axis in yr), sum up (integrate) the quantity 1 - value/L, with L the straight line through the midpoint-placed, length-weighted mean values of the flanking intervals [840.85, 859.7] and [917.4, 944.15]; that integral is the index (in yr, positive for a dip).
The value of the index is 0.6 yr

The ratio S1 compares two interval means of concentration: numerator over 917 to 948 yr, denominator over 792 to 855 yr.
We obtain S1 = 1.09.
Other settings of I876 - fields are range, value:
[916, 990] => 337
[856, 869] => 311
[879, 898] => 326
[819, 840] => 301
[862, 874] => 310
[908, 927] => 334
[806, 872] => 308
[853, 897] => 318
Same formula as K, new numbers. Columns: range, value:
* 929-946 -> 330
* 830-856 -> 315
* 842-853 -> 319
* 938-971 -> 332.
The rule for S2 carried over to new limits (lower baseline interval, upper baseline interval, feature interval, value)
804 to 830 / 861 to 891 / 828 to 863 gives -0.6 yr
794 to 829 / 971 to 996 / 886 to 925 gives -0.6 yr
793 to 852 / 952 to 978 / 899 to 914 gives -0.5 yr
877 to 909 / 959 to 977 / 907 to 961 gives 0.3 yr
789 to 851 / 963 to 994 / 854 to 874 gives 0.1 yr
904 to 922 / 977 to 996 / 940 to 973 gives 0.9 yr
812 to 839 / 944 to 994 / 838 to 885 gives -0.6 yr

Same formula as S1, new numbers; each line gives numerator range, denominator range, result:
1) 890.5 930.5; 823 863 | 1.07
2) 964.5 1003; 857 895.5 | 1.10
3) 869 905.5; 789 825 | 1.08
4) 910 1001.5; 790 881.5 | 1.11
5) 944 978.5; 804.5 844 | 1.11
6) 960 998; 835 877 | 1.10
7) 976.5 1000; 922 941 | 1.06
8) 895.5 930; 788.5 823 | 1.12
